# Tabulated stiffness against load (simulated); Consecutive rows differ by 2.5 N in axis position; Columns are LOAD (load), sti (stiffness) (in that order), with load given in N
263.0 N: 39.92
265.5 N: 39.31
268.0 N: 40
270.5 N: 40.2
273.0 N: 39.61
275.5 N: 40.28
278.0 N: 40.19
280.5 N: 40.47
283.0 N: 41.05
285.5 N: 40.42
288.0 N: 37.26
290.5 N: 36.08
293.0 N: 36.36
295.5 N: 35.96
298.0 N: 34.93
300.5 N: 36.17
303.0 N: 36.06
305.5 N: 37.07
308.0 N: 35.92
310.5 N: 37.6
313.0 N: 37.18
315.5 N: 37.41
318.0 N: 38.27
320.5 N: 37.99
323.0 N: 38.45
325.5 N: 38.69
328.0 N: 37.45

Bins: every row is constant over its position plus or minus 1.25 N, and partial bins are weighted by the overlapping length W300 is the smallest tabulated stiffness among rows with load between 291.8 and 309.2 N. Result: 34.93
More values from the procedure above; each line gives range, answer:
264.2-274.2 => 39.31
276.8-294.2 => 36.08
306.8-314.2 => 35.92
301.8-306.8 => 36.06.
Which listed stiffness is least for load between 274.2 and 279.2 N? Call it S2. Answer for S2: 40.19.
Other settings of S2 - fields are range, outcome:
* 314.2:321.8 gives 37.41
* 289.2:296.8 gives 35.96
